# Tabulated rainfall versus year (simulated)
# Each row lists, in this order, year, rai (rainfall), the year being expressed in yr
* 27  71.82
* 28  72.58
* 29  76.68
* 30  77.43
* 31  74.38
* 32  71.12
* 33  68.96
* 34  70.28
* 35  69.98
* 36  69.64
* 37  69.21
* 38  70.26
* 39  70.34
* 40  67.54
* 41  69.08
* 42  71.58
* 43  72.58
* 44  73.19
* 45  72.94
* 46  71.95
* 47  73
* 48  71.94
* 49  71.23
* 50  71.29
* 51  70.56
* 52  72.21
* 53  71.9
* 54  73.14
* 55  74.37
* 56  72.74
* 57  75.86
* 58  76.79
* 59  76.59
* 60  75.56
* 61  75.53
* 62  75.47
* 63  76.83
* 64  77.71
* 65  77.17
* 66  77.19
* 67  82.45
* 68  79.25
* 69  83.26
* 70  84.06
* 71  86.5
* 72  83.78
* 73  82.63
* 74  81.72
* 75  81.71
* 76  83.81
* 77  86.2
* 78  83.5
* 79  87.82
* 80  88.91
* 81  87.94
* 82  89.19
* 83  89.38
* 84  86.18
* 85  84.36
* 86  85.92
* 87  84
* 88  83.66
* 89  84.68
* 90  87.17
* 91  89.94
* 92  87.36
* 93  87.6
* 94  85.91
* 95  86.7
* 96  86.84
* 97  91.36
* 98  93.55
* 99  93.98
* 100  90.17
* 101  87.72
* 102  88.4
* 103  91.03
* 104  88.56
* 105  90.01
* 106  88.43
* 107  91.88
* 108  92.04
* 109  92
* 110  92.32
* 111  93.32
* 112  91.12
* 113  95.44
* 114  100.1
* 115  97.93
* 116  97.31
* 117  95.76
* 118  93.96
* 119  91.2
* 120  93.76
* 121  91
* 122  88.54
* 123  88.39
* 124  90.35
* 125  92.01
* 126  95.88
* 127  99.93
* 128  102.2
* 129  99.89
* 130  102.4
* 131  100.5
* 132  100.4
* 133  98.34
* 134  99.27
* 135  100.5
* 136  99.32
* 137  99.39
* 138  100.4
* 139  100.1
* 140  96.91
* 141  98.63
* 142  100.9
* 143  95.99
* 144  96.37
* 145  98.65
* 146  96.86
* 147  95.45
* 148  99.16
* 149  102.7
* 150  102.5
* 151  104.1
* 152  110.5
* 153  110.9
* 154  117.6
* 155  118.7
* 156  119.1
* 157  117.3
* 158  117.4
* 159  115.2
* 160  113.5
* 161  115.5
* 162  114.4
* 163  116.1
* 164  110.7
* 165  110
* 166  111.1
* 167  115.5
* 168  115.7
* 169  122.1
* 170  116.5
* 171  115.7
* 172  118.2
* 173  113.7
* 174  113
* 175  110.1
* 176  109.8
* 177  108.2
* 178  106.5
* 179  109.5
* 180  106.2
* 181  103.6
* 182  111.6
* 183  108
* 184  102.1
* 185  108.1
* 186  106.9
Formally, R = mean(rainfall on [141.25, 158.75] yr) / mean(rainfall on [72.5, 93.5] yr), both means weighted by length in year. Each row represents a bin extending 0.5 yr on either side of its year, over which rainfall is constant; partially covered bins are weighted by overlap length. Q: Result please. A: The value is 1.24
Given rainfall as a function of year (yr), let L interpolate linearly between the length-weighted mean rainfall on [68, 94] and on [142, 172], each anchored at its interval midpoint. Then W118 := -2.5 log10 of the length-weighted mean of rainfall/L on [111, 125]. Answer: 0.05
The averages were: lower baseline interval 85.5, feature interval 93.4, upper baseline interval 110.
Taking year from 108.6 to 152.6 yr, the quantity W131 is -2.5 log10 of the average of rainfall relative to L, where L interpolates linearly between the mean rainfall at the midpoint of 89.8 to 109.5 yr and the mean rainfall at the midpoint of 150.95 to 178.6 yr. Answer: 0.04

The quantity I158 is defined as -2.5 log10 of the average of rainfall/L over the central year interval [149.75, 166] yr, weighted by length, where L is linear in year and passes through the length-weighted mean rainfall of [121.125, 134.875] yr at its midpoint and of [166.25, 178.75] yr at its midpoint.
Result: -0.05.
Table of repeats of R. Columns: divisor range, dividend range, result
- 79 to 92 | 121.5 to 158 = 1.17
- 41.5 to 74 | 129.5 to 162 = 1.38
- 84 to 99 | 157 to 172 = 1.32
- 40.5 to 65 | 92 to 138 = 1.27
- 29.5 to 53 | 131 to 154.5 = 1.42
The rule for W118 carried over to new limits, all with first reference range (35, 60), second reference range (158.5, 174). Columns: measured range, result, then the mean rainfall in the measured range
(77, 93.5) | -0.01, 86.7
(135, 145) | 0.07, 98.8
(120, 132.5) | 0.05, 95.9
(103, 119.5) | 0.02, 93.1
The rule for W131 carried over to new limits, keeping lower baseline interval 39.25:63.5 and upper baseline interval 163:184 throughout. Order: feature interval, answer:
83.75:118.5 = -0.02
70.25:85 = -0.06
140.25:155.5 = 0.00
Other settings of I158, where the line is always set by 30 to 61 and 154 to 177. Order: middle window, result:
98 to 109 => 0.03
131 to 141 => 0.05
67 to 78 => -0.02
